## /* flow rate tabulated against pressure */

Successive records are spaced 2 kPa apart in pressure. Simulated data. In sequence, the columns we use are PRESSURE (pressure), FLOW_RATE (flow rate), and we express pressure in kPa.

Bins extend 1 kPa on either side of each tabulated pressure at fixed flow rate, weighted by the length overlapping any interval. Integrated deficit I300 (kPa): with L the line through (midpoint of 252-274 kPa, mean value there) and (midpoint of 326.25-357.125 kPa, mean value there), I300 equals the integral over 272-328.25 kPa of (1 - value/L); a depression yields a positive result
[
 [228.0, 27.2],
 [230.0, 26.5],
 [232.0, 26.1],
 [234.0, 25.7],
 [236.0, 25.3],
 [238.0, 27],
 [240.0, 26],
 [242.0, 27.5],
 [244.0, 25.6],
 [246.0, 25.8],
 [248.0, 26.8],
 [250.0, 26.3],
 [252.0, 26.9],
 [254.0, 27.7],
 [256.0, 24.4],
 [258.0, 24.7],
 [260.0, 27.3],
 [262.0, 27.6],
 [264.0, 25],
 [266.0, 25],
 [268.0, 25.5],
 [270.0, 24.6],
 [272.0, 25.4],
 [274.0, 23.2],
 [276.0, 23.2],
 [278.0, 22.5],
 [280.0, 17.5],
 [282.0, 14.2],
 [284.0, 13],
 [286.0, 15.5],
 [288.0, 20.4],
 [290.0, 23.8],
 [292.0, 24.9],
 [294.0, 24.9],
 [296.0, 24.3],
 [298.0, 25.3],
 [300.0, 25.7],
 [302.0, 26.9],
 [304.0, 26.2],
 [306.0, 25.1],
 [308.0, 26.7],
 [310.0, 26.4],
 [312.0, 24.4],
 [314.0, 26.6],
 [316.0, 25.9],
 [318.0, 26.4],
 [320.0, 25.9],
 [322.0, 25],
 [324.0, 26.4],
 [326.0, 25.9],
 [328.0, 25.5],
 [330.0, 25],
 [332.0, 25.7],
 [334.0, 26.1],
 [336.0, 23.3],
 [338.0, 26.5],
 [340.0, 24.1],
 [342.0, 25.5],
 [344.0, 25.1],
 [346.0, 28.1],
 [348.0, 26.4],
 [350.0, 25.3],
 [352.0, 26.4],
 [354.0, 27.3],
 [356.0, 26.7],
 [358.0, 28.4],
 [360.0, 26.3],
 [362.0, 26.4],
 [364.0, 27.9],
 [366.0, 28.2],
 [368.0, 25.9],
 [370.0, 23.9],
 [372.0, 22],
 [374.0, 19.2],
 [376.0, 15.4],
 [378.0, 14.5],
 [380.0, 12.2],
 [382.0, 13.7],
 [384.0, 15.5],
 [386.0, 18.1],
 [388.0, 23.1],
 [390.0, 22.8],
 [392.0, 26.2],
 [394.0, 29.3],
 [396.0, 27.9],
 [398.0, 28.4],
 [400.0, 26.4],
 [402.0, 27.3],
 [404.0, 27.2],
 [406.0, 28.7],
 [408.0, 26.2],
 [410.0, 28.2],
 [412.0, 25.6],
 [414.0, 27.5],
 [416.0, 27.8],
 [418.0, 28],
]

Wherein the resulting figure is 4.6 kPa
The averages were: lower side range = 25.7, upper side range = 25.8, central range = 23.6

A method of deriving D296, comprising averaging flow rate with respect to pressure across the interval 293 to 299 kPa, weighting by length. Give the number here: 24.8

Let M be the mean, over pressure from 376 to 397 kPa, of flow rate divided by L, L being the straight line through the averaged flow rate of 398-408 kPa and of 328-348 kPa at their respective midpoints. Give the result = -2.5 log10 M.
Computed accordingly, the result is 0.32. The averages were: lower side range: 25.5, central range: 20.1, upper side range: 27.4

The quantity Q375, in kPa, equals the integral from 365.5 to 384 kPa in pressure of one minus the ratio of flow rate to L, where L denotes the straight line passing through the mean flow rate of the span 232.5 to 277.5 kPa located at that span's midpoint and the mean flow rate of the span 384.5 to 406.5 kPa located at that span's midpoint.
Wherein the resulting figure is 4.8 kPa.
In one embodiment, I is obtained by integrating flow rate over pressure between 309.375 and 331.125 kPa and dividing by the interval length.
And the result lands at 25.8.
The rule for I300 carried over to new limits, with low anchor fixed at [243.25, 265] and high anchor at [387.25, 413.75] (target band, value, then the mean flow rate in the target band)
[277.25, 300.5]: 4.8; 20.9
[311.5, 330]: 0.5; 25.8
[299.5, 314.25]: 0.2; 26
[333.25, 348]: 0.5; 25.6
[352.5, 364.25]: -0.2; 27.1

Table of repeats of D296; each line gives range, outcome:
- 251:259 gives 25.9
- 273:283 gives 20.1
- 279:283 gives 15.8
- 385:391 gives 21.3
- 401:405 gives 27.2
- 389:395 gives 26.1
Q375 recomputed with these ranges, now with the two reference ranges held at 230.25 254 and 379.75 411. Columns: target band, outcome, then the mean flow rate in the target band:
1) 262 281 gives 1.6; 23.8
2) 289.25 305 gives 0.2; 25.3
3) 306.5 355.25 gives -1.5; 25.8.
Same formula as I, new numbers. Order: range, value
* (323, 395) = 23.8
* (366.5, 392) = 19.3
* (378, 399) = 21.4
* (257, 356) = 24.5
